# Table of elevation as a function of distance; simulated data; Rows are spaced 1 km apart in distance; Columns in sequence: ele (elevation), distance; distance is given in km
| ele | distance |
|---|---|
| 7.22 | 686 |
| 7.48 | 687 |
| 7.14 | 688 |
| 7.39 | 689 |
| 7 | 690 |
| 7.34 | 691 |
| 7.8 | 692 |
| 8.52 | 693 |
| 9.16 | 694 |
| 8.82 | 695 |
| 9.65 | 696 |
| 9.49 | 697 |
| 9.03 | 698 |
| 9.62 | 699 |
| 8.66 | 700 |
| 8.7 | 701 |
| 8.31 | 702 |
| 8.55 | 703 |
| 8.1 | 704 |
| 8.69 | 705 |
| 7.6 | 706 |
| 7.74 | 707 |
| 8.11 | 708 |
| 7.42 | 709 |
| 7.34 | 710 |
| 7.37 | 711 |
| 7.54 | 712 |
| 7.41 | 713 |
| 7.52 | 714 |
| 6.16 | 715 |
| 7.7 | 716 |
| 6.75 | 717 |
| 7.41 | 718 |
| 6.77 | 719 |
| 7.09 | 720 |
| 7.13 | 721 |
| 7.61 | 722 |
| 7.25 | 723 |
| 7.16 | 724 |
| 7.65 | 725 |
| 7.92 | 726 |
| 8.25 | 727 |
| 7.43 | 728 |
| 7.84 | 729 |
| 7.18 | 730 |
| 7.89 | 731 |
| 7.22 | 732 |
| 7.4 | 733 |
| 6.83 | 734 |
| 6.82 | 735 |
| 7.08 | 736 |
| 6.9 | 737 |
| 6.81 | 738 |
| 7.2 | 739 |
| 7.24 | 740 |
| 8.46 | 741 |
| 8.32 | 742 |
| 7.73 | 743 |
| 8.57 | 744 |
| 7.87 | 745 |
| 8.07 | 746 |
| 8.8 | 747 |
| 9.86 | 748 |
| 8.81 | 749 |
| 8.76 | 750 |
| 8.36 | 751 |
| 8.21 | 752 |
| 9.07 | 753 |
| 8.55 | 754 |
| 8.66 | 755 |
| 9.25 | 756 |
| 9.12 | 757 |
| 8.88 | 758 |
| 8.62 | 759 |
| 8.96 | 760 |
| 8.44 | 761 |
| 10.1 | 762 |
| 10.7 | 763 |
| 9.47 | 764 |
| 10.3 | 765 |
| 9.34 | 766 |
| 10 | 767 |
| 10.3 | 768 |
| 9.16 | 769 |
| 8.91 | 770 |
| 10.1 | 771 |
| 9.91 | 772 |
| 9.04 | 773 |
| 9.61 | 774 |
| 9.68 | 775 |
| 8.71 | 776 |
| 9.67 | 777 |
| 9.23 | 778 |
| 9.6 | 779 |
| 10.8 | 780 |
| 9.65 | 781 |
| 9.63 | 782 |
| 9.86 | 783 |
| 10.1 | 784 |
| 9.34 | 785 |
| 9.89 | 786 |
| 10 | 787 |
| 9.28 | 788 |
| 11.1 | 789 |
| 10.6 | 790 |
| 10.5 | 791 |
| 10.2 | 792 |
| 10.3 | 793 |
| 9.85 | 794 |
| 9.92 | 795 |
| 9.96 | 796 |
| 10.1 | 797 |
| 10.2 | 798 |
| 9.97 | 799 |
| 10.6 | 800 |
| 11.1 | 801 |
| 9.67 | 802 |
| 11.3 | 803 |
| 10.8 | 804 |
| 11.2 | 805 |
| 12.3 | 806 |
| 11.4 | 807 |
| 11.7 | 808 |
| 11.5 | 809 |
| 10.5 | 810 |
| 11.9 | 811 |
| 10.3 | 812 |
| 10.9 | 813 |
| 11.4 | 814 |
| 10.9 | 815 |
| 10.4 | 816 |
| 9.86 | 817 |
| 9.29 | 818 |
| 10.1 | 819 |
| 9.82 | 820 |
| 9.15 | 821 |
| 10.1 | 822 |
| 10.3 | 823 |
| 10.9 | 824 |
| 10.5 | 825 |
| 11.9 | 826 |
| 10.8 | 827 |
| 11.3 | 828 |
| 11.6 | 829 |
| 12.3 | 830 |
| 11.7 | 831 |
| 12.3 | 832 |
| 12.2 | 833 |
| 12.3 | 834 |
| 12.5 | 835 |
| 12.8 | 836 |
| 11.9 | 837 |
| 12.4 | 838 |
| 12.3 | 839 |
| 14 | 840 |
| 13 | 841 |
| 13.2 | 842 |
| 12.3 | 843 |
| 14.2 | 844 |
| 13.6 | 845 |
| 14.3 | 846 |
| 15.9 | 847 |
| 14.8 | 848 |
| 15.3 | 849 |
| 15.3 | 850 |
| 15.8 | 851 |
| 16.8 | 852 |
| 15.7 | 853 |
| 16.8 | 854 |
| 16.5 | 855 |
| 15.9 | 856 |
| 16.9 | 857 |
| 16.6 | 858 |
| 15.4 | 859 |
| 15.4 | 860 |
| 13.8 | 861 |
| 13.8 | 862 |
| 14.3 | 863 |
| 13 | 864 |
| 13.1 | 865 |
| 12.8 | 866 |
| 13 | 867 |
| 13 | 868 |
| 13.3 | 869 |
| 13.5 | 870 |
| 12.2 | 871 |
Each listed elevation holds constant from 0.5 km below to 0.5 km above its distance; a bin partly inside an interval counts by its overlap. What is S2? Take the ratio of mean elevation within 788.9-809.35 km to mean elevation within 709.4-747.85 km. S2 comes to 1.4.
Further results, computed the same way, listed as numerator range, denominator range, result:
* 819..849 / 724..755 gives 1.55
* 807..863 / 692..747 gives 1.64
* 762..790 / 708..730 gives 1.32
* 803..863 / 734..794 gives 1.39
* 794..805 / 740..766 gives 1.17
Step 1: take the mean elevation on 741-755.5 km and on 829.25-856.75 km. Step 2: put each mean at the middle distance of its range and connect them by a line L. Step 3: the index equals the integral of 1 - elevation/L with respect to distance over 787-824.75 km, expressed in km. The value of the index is 4.1 km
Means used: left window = 8.54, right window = 13.9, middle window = 10.5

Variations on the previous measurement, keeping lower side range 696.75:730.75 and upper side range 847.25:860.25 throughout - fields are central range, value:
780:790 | 1.66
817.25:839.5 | 4.93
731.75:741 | 2.00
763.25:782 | 2.59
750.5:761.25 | 1.56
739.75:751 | 1.39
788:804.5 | 2.93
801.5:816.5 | 2.53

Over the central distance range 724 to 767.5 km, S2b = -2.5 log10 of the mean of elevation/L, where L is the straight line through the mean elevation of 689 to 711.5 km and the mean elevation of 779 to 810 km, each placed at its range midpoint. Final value 0.12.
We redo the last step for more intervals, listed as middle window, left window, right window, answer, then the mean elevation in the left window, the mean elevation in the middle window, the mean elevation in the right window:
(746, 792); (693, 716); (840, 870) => 0.16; 8.22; 9.48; 14.6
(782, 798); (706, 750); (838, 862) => 0.13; 7.59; 10.1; 14.9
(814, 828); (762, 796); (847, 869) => 0.21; 9.85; 10.4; 14.9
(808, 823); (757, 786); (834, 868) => 0.16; 9.57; 10.5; 14.3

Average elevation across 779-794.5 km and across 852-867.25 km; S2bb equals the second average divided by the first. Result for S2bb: 1.5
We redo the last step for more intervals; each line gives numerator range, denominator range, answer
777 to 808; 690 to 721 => 1.29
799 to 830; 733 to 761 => 1.32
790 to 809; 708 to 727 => 1.45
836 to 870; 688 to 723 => 1.81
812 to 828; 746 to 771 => 1.14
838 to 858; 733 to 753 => 1.87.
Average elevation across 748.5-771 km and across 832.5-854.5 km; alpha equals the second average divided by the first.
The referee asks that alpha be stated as 1.52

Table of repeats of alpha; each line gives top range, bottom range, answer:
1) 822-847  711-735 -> 1.68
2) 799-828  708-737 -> 1.46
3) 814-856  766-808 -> 1.25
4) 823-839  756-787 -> 1.23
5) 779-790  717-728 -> 1.35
